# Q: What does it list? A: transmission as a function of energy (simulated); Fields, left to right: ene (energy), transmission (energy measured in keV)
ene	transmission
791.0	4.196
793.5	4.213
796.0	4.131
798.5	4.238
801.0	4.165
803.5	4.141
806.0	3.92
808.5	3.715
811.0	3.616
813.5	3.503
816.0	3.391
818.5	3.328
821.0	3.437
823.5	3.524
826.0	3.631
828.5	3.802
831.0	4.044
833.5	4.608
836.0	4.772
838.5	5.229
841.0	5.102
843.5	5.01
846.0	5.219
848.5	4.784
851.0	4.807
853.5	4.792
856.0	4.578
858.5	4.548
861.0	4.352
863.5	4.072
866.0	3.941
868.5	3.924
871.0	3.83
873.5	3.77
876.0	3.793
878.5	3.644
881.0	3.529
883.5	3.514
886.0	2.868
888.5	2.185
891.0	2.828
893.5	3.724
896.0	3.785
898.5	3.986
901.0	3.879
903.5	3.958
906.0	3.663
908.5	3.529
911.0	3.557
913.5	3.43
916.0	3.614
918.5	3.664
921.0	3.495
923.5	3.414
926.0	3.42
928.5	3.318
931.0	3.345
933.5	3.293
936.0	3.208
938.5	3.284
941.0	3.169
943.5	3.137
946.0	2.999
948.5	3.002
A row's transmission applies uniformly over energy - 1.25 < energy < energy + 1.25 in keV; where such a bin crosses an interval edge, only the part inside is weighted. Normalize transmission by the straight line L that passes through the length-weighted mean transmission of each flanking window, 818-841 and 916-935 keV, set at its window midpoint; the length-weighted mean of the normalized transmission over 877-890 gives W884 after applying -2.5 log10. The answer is 0.184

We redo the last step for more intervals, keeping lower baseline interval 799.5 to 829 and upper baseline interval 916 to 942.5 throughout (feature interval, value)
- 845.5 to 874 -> -0.224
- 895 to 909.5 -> -0.108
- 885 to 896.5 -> 0.146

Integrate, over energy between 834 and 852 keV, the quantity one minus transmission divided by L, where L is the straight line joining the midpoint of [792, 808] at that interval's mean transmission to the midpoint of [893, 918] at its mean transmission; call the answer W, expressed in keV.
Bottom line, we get -4.7 keV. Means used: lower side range 4.12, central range 4.98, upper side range 3.71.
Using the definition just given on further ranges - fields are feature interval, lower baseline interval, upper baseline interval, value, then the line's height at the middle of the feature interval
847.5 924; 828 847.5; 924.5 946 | 4.4 keV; 4.02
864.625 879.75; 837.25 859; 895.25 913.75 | 2.0 keV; 4.41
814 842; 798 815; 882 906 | -2.2 keV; 3.77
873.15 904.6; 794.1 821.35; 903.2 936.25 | 0.8 keV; 3.58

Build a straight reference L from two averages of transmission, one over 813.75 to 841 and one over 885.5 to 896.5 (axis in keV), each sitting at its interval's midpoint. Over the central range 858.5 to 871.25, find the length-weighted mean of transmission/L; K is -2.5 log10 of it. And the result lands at -0.19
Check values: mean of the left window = 4.01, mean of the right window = 3.04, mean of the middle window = 4.09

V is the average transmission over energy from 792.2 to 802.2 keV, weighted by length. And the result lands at 4.19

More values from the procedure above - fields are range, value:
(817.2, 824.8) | 3.43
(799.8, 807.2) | 4.08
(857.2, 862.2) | 4.45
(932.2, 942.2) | 3.24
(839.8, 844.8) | 5.06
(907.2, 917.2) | 3.53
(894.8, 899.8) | 3.89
